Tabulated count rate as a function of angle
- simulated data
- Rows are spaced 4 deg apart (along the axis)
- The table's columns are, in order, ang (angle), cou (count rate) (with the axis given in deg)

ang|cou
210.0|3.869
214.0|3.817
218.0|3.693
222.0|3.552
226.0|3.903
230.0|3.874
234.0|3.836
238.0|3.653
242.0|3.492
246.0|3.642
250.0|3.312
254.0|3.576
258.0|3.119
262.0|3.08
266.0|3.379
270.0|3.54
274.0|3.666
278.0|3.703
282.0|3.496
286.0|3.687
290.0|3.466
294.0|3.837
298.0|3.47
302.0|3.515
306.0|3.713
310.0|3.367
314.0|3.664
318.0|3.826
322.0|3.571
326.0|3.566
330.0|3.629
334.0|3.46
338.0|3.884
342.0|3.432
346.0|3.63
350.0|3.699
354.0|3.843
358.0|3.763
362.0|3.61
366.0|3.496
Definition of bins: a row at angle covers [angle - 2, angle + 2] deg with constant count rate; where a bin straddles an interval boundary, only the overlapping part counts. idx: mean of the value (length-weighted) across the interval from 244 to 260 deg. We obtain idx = 3.41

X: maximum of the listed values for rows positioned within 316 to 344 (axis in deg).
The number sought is 3.884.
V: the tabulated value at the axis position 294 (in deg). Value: 3.837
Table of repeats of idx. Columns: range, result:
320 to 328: 3.57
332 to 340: 3.67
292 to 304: 3.61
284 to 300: 3.62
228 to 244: 3.71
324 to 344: 3.59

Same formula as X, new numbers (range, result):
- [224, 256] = 3.903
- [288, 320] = 3.837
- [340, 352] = 3.699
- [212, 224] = 3.817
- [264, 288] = 3.703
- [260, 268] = 3.379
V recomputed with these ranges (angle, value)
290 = 3.466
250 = 3.312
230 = 3.874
